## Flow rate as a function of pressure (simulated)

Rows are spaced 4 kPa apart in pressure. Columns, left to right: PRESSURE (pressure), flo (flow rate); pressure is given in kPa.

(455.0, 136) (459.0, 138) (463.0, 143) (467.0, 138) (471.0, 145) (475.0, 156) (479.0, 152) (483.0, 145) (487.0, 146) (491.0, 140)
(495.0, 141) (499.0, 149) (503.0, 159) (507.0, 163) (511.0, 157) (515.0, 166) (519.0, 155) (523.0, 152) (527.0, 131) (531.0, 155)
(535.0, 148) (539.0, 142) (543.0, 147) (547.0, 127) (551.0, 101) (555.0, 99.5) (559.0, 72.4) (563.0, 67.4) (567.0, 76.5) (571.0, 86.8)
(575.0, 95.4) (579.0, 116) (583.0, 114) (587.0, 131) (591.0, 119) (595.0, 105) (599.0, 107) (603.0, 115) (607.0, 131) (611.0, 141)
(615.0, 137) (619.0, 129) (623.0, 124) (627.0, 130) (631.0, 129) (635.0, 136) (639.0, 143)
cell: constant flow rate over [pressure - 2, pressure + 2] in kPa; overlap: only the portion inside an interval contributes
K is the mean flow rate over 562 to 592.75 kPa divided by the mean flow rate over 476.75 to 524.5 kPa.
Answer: 0.7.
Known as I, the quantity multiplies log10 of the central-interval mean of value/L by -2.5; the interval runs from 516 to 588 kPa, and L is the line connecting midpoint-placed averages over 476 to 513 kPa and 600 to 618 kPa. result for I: 0.19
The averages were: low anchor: 150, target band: 118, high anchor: 130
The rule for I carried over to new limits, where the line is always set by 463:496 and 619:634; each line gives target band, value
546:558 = 0.29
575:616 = 0.10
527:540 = -0.05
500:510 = -0.12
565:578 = 0.46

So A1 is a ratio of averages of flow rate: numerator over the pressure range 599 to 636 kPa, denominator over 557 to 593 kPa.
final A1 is 1.3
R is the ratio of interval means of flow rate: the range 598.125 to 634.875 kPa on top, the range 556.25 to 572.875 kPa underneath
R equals 1.7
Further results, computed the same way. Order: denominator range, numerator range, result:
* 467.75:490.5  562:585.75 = 0.64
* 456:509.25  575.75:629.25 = 0.83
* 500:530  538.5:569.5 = 0.66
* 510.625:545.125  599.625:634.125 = 0.86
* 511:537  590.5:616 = 0.80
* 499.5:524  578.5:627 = 0.78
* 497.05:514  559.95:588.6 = 0.61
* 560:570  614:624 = 1.77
